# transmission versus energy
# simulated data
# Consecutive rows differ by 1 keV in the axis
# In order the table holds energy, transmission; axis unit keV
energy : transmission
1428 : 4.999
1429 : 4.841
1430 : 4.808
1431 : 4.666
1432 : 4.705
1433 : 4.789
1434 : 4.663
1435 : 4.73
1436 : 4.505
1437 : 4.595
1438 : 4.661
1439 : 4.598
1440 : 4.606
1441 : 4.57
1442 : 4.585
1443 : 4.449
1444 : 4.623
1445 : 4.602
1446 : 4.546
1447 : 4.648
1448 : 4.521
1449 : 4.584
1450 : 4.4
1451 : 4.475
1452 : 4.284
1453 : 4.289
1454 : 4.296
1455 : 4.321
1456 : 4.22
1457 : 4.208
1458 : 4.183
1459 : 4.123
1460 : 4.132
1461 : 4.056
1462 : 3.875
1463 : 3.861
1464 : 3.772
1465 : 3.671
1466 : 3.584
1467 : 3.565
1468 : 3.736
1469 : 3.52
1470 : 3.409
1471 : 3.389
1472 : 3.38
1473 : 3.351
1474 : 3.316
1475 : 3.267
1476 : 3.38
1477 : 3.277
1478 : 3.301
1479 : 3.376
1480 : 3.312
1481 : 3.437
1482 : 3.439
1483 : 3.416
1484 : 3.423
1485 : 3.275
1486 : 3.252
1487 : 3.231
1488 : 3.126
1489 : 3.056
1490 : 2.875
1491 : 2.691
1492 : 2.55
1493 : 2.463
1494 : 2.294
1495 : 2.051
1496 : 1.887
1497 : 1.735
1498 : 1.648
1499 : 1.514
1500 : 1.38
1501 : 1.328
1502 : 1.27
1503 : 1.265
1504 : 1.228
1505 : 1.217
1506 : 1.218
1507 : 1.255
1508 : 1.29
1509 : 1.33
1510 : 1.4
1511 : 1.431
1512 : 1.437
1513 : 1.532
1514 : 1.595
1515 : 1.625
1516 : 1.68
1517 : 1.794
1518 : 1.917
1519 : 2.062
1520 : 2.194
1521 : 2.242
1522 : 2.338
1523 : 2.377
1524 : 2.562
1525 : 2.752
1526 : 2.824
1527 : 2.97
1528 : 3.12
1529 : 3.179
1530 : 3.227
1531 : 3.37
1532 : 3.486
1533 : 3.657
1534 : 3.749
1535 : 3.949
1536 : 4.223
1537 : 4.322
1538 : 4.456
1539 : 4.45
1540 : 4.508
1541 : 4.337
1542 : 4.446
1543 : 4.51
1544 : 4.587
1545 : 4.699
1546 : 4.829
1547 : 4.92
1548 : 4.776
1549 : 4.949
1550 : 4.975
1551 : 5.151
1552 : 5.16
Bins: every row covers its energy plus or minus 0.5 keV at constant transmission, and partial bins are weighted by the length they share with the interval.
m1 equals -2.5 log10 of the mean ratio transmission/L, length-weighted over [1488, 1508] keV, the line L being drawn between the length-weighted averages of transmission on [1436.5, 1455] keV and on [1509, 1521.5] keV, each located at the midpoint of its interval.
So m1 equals 0.31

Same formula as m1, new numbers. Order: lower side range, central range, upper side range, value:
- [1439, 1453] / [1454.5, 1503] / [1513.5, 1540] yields 0.25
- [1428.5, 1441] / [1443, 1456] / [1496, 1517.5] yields -0.11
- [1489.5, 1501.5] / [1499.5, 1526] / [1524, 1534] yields 0.49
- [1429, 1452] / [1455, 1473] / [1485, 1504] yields -0.07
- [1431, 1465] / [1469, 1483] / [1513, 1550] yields 0.21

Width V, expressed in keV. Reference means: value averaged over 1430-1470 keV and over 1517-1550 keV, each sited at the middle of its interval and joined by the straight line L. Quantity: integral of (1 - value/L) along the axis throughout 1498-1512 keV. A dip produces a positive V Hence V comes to 9.2 keV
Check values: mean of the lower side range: 4.31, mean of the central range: 1.33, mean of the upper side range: 3.62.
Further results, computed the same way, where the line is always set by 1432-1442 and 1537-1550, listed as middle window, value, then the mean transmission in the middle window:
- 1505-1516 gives 7.6 keV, 1.41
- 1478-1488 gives 2.8 keV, 3.34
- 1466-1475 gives 2.3 keV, 3.45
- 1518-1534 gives 6.2 keV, 2.82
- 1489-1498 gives 4.5 keV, 2.32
